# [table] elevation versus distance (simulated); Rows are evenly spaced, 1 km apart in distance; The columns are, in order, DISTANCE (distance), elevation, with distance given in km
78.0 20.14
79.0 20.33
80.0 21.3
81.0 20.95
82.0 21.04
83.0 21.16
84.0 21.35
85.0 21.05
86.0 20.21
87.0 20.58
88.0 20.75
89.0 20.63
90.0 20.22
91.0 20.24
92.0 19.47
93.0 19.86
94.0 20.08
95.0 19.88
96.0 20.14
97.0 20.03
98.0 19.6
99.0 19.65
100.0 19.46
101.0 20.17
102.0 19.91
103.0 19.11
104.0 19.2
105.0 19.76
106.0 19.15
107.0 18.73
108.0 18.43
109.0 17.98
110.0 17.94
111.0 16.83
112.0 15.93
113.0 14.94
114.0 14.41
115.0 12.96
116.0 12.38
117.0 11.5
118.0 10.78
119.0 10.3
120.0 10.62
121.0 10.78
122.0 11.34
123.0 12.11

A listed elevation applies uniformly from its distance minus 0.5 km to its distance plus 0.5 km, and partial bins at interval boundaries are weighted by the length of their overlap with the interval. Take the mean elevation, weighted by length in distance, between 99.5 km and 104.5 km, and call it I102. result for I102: 19.6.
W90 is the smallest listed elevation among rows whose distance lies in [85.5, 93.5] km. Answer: 19.47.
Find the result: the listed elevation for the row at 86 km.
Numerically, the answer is 20.21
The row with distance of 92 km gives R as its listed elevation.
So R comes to 19.47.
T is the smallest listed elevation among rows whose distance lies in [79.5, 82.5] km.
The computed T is 20.95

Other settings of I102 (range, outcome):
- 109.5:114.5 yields 16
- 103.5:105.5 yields 19.5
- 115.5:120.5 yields 11.1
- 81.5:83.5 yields 21.1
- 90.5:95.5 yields 19.9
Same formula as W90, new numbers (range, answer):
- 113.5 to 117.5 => 11.5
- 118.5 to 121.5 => 10.3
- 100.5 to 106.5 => 19.11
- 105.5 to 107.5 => 18.73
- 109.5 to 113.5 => 14.94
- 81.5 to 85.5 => 21.04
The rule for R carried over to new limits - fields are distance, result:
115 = 12.96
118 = 10.78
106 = 19.15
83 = 21.16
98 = 19.6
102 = 19.91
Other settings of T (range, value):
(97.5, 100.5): 19.46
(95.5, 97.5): 20.03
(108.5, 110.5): 17.94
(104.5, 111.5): 16.83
